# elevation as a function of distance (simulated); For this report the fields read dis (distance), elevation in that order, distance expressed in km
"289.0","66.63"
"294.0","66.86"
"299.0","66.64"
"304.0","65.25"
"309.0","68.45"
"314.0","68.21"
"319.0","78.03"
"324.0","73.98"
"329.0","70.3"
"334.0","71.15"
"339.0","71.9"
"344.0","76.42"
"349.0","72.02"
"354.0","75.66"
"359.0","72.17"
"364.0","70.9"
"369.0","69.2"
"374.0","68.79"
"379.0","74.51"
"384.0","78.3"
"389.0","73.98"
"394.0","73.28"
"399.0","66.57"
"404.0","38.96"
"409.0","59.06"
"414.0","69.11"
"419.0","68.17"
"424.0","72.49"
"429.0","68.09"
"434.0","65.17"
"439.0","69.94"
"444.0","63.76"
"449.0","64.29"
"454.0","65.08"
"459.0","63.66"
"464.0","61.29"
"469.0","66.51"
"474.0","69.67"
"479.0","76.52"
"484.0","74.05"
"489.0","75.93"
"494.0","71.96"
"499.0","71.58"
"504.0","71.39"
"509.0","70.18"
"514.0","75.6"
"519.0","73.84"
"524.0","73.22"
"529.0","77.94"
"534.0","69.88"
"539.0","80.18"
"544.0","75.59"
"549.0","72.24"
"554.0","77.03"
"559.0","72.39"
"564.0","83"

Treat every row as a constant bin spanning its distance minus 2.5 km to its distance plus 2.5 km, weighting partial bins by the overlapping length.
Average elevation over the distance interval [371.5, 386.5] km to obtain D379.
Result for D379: 73.9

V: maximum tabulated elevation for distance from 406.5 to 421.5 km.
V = 69.11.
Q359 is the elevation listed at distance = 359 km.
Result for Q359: 72.17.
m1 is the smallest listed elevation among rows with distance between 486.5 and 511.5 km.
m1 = 70.18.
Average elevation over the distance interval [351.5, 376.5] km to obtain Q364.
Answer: 71.3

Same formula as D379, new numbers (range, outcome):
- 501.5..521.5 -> 72.8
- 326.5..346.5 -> 72.4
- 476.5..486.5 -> 75.3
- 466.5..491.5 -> 72.5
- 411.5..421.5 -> 68.6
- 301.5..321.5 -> 70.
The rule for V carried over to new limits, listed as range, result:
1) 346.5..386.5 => 78.3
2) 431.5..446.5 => 69.94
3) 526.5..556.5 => 80.18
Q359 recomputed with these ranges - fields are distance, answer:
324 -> 73.98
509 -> 70.18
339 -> 71.9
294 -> 66.86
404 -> 38.96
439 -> 69.94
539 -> 80.18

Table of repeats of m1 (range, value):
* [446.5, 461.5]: 63.66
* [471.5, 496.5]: 69.67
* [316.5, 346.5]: 70.3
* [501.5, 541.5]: 69.88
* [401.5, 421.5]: 38.96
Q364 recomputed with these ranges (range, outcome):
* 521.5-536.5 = 73.7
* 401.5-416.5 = 55.7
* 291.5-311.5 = 66.8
